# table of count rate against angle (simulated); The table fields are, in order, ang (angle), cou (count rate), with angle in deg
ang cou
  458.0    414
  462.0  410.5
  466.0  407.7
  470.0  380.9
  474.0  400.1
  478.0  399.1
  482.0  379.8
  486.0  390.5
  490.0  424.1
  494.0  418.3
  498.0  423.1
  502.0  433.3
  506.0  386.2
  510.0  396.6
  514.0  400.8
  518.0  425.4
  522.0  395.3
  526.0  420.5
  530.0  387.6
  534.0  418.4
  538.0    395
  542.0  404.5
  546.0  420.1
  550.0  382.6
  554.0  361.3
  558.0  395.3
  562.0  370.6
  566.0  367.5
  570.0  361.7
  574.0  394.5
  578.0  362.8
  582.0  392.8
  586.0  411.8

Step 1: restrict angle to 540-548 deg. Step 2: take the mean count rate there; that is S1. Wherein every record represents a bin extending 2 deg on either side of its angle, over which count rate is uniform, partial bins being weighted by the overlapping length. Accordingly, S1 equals 412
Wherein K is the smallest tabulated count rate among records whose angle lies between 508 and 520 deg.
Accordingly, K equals 396.6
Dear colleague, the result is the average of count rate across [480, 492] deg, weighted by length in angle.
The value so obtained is 398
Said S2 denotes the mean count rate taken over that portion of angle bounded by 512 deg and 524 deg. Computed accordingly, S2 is 407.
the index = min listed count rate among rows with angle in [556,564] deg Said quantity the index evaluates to 370.6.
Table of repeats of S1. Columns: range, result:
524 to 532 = 404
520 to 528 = 408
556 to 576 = 378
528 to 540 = 400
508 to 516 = 399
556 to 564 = 383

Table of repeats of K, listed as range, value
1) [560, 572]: 361.7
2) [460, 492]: 379.8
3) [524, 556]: 361.3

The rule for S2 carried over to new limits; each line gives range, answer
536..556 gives 393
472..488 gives 392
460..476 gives 400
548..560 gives 380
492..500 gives 421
